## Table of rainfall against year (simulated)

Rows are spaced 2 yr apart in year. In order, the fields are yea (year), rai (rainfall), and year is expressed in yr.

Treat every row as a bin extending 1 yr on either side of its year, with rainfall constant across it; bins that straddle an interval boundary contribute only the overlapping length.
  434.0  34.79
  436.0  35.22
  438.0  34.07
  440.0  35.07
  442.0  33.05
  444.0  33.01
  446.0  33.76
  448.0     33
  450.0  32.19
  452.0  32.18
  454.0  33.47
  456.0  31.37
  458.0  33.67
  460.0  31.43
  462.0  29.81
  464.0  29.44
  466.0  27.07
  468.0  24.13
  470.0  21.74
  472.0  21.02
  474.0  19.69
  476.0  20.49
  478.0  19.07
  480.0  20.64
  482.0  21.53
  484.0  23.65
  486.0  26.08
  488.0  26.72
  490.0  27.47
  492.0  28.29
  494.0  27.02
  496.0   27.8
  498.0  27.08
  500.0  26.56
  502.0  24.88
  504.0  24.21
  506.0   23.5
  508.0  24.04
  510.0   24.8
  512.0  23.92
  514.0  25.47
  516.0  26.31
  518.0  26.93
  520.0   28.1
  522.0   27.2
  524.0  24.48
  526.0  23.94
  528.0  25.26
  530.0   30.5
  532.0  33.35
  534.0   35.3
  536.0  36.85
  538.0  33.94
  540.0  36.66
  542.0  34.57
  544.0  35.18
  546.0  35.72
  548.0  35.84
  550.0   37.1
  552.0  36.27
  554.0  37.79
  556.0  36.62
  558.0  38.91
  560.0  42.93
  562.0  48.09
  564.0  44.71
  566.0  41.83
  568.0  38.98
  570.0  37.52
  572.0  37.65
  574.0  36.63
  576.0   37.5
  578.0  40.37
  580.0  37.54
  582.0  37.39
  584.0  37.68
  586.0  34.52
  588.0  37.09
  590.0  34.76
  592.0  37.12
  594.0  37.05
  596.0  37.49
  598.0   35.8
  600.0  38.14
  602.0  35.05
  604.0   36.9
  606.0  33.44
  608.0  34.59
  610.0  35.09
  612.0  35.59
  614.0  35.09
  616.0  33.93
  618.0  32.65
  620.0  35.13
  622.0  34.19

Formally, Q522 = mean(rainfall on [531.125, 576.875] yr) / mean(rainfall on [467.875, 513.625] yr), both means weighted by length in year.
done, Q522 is 1.57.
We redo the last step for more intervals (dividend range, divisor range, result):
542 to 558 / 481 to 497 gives 1.40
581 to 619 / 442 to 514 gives 1.34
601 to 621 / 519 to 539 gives 1.16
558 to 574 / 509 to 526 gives 1.60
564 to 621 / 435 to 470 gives 1.16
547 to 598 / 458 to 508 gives 1.53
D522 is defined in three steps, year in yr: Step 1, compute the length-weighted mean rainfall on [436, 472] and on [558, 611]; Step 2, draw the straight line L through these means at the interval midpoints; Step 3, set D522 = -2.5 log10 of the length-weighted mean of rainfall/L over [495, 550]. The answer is 0.19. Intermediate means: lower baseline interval 30.9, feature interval 29.1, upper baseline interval 37.9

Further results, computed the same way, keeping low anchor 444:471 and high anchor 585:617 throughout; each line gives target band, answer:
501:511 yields 0.31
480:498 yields 0.22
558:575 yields -0.19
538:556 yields -0.07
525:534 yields 0.14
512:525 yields 0.24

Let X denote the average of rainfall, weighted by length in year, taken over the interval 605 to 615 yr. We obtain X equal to 34.8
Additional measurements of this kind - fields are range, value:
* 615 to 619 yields 33.3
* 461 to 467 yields 28.8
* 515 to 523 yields 27.1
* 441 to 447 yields 33.3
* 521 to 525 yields 25.8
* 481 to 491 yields 25.1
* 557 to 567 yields 43.3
